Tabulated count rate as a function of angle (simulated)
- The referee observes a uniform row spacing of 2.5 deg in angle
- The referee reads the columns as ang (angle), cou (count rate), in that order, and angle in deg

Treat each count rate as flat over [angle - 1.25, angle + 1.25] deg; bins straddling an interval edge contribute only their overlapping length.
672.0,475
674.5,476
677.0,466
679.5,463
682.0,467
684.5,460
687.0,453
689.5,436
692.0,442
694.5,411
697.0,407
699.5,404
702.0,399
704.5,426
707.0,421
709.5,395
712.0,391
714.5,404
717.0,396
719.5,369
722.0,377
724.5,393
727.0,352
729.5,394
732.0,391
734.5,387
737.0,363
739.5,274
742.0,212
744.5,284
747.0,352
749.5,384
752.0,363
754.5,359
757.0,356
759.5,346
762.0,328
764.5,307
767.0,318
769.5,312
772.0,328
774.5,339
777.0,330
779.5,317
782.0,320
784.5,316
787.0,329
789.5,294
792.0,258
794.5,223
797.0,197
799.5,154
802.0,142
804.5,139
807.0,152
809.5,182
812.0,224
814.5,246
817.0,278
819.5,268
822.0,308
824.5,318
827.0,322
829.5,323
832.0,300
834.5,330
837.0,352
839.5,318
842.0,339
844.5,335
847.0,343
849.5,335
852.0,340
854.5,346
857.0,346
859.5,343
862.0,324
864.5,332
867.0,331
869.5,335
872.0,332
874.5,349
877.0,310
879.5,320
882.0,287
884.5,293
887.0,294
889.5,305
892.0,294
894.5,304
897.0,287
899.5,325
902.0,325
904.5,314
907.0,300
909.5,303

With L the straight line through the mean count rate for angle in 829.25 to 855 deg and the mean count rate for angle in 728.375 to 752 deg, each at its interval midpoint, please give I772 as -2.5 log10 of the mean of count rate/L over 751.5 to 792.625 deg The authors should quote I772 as 0.04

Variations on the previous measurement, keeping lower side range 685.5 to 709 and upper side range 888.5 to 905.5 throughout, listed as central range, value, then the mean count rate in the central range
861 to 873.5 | -0.02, 331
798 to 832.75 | 0.42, 239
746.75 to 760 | 0.08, 361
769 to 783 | 0.16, 325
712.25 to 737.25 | 0.06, 384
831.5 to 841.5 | 0.05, 328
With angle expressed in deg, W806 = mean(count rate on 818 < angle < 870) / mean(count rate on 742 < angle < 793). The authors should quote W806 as 1.0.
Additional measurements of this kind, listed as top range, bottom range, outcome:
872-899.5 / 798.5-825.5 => 1.40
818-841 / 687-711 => 0.76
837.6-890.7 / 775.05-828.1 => 1.29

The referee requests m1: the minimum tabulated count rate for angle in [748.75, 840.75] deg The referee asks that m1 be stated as 139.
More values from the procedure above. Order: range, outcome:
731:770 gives 212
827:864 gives 300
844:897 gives 287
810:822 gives 224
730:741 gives 274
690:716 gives 391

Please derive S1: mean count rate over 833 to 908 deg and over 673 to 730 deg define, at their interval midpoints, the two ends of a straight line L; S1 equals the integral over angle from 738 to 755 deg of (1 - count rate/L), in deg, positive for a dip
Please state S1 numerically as 3.3 deg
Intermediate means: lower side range 418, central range 317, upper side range 323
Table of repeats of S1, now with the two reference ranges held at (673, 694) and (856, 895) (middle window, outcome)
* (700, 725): 2.2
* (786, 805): 8.0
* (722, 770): 8.1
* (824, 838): 1.1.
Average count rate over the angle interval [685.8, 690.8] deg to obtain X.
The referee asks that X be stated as 444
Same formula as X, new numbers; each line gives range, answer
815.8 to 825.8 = 293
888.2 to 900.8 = 303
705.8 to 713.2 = 402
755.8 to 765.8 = 334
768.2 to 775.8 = 326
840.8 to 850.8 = 338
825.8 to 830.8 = 322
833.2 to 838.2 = 340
